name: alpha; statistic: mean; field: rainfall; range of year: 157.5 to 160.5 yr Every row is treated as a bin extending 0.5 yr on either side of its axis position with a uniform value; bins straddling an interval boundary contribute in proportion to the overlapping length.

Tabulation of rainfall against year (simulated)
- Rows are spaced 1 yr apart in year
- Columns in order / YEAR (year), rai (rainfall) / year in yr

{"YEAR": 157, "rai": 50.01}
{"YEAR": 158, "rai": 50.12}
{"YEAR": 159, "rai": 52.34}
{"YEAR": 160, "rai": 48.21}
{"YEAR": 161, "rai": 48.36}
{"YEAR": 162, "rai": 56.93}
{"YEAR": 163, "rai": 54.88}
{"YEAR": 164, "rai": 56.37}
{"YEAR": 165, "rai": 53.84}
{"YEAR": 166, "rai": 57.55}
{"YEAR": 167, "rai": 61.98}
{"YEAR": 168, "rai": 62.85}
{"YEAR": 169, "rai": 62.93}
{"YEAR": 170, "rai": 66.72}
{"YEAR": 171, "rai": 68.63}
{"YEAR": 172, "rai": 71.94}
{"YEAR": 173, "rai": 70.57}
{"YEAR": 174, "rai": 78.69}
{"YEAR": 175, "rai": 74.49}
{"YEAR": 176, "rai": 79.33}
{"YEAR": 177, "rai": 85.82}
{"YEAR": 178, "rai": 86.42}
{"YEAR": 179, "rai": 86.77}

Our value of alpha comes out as 50.2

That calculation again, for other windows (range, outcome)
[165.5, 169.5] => 61.3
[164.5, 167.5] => 57.8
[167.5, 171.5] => 65.3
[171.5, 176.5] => 75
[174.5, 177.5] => 79.9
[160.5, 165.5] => 54.1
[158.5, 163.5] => 52.1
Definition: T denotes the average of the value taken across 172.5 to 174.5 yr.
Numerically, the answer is 74.6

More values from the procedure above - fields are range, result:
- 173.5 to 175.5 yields 76.6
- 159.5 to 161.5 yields 48.3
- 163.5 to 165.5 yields 55.1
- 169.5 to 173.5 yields 69.5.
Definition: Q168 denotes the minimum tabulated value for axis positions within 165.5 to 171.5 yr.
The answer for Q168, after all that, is 57.55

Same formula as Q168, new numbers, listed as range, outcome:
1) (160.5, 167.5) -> 48.36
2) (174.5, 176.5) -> 74.49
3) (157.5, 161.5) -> 48.21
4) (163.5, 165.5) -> 53.84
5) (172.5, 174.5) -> 70.57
